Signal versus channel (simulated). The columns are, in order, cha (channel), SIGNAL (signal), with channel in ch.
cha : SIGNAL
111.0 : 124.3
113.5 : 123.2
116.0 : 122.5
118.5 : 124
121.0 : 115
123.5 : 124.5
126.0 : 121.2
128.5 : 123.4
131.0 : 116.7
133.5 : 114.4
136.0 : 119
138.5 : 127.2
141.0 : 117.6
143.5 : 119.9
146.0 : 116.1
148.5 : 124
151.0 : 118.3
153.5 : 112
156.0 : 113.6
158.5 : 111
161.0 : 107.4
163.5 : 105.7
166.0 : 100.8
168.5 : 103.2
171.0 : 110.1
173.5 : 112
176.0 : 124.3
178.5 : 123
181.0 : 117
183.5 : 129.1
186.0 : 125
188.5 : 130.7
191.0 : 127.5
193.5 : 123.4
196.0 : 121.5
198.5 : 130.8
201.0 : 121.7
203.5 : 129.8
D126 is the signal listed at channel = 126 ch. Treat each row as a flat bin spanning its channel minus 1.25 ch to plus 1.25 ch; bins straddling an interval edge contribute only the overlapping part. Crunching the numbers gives 121.2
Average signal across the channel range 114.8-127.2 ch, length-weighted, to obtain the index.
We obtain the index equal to 121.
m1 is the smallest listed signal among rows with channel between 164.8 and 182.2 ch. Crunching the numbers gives 100.8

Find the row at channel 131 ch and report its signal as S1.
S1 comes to 116.7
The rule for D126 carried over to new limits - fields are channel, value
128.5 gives 123.4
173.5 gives 112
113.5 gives 123.2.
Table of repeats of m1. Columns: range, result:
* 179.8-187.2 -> 117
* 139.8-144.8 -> 117.6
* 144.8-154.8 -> 112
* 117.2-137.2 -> 114.4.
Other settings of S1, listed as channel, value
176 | 124.3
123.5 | 124.5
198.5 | 130.8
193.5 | 123.4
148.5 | 124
